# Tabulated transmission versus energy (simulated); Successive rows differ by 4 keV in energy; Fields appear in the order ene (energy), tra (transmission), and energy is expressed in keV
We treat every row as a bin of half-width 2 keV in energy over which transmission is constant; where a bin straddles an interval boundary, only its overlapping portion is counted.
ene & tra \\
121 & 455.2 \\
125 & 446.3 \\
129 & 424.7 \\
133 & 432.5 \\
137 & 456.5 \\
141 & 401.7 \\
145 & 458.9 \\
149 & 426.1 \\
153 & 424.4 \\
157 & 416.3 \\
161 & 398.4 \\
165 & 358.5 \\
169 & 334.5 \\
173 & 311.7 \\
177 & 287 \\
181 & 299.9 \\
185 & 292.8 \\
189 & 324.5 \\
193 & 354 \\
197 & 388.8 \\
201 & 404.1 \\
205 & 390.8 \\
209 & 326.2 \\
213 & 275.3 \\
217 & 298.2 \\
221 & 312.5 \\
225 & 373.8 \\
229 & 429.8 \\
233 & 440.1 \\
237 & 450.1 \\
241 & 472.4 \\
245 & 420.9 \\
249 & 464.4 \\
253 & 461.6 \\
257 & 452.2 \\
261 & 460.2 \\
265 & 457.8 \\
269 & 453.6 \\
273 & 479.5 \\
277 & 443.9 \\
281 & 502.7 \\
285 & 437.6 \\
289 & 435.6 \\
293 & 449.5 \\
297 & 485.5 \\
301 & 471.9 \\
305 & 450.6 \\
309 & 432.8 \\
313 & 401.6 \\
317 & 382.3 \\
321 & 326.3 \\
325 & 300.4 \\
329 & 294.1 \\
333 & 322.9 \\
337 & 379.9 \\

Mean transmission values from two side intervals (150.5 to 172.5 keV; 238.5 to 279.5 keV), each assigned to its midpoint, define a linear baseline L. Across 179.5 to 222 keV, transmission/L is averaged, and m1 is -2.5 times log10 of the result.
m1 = 0.23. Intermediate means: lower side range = 382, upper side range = 457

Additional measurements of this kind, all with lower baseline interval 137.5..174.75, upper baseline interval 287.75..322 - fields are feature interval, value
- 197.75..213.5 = 0.13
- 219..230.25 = 0.12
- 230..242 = -0.09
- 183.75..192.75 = 0.25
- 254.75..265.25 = -0.09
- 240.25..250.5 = -0.09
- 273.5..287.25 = -0.10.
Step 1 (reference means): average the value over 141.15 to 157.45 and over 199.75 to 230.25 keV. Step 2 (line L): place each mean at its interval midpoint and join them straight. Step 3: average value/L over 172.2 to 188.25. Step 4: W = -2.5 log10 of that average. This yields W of 0.29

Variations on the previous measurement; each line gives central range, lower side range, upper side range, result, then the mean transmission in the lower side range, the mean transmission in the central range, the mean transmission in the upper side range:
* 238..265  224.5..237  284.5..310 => -0.05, 425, 455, 454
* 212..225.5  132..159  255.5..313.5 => 0.39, 431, 311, 456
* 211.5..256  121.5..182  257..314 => 0.08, 395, 402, 455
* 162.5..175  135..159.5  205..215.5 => 0.16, 430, 337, 318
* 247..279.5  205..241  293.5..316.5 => -0.13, 371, 460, 444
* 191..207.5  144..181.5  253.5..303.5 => 0.05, 372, 383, 461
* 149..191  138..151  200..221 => 0.14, 431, 349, 333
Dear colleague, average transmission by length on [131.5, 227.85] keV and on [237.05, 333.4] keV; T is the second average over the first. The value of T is 1.2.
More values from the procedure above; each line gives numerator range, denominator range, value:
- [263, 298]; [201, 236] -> 1.27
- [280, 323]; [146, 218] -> 1.23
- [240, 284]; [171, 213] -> 1.37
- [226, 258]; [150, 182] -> 1.25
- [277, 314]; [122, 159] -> 1.05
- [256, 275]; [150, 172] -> 1.20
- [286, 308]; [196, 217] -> 1.30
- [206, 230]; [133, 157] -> 0.77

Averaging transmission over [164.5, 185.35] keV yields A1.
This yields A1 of 313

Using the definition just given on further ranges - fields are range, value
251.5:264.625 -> 458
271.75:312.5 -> 456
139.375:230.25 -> 360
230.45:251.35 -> 449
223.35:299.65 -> 452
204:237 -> 360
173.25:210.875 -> 340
